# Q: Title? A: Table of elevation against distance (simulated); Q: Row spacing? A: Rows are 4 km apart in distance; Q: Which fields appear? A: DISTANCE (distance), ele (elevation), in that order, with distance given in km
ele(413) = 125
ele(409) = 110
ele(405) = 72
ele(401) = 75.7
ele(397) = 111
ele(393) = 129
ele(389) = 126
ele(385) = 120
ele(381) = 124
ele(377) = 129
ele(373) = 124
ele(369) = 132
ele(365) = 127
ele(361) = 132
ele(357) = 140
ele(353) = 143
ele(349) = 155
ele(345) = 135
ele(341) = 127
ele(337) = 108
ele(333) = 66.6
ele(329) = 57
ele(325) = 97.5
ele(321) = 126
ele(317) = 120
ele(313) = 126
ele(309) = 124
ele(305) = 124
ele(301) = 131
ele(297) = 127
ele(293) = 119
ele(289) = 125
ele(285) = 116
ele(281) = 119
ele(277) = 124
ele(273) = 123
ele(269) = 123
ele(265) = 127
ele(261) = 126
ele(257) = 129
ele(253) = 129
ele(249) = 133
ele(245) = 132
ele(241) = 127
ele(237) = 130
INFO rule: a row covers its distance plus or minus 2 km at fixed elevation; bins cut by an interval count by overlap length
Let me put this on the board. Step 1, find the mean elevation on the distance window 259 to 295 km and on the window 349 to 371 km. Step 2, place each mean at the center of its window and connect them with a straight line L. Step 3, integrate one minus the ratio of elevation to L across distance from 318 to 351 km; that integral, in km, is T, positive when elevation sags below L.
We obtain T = 5.8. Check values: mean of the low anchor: 122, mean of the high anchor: 137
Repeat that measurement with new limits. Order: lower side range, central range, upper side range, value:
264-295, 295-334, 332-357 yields 4.1 km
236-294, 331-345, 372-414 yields 1.5 km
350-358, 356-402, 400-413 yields -1.6 km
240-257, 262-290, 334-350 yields 1.4 km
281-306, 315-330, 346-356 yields 3.5 km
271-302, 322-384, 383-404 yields -2.8 km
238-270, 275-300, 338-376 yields 1.6 km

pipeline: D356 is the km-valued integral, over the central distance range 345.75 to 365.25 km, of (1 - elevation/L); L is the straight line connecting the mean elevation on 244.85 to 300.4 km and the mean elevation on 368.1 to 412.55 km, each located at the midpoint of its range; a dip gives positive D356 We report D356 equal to -3.8 km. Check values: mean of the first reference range 125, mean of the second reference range 114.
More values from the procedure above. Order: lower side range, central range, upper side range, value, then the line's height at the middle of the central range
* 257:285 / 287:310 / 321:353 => -1.4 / 118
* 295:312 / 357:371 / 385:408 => -2.4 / 112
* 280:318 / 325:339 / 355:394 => 5.1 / 125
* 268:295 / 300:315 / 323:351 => -1.5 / 114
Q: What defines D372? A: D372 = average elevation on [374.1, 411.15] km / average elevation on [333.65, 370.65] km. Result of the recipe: 0.8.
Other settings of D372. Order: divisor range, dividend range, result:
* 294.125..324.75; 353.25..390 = 1.04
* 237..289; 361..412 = 0.92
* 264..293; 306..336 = 0.85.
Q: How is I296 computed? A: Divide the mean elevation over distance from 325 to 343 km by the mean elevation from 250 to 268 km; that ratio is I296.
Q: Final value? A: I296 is 0.71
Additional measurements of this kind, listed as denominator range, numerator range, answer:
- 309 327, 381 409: 0.91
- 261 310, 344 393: 1.07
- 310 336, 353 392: 1.29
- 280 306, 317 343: 0.80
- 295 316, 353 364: 1.08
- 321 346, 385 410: 1.06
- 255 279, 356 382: 1.03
